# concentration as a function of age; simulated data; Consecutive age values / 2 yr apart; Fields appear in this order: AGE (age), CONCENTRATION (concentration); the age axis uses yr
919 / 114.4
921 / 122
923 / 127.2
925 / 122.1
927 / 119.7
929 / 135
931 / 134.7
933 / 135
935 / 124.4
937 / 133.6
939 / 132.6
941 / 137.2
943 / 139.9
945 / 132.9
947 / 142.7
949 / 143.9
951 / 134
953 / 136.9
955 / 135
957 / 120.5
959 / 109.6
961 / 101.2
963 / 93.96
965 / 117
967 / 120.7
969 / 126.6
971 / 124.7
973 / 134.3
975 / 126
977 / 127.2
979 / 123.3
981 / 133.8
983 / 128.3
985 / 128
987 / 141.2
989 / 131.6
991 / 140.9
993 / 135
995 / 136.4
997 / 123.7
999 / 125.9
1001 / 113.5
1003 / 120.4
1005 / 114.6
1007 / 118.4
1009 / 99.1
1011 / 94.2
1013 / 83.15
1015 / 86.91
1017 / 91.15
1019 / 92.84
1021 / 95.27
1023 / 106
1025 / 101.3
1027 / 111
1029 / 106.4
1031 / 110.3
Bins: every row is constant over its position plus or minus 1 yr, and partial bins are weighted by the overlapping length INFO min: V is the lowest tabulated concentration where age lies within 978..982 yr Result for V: 123.3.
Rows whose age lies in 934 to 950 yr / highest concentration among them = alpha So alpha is 143.9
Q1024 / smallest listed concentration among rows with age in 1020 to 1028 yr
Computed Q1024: 95.27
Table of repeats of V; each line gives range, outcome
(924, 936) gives 119.7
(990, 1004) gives 113.5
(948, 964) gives 93.96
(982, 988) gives 128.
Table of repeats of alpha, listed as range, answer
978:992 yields 141.2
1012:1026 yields 106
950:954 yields 136.9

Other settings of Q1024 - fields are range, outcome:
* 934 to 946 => 124.4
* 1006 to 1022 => 83.15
